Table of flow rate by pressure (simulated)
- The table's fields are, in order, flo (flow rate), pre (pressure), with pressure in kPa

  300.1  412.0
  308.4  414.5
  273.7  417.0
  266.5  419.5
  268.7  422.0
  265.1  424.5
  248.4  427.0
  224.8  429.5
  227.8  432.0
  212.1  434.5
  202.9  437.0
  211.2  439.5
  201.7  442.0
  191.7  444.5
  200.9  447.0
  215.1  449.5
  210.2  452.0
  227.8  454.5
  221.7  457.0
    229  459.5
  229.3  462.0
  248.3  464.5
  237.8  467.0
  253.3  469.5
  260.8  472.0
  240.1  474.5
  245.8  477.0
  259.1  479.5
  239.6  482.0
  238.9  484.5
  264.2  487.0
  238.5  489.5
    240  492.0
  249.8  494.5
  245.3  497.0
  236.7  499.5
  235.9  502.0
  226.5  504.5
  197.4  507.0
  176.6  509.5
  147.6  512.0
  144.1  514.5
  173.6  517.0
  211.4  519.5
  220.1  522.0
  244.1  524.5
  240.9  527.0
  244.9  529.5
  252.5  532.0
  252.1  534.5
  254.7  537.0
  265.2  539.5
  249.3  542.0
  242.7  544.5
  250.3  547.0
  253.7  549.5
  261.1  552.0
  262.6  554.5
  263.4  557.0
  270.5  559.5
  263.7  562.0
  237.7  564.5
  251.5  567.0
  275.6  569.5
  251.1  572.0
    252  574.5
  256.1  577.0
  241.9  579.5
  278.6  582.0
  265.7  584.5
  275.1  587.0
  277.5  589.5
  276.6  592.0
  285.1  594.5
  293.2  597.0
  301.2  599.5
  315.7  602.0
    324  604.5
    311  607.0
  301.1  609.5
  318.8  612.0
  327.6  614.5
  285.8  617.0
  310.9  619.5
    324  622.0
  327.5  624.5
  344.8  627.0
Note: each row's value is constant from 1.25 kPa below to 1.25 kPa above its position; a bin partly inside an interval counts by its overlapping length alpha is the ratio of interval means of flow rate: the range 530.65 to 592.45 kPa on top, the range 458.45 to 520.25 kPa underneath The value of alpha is 1.14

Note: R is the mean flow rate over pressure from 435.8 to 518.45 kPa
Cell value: 222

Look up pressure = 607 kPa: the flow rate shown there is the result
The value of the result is 311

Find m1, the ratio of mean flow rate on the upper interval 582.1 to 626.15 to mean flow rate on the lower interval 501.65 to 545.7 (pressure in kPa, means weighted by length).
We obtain 1.4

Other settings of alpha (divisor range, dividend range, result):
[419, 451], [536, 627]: 1.24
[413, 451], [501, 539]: 0.92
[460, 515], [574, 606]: 1.22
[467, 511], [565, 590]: 1.10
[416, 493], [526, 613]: 1.14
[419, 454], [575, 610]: 1.27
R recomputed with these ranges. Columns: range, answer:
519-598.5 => 257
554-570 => 260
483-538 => 224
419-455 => 224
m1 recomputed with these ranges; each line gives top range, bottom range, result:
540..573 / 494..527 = 1.23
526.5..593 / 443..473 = 1.14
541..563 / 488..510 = 1.12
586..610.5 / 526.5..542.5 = 1.18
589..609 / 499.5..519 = 1.57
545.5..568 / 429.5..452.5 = 1.23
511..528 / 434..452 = 0.96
